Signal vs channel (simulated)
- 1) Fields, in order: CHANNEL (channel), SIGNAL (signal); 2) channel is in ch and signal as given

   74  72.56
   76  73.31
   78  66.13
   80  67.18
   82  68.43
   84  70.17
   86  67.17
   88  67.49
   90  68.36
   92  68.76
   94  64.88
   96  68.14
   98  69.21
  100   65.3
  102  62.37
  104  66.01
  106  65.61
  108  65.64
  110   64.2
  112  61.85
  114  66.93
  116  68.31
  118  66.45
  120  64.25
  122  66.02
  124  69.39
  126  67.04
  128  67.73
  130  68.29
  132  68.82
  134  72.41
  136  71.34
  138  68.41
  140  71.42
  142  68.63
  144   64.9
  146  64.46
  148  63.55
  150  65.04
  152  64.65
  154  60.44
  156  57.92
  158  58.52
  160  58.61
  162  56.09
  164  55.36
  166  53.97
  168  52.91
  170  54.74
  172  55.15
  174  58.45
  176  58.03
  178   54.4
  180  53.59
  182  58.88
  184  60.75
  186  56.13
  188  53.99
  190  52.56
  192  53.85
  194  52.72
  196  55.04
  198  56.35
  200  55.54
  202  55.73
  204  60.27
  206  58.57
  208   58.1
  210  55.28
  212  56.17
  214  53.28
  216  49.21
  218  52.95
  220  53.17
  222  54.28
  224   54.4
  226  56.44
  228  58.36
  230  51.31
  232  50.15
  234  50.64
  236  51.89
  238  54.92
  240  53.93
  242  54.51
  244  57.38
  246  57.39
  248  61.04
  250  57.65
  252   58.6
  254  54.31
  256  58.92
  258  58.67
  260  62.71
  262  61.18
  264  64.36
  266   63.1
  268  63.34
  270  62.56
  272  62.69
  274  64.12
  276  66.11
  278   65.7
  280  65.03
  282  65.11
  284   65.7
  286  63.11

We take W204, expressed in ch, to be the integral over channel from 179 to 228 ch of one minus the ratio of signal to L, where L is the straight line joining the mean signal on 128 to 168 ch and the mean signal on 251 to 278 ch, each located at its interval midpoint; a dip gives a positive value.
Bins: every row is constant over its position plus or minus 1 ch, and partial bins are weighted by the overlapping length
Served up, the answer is 5.76 ch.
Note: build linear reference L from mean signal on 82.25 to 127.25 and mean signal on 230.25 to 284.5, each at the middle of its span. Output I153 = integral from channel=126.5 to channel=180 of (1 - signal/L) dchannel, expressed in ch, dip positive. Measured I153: 2.0 ch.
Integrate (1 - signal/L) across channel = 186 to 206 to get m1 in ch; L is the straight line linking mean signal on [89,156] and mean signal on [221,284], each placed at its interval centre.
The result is 2.2 ch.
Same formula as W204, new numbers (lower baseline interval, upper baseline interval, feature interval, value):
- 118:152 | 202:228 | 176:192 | 1.1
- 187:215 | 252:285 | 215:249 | 2.6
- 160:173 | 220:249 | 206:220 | 0.1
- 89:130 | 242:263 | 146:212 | 5.8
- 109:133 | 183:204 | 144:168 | 0.6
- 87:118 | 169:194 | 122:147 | -2.6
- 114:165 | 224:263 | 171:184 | 1.1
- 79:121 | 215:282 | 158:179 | 2.2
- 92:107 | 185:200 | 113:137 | -2.0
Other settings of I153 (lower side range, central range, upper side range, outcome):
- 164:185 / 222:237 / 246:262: 1.2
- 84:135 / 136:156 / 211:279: -0.4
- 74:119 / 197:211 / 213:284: 0.8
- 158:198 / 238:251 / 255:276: 0.8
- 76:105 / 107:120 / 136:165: 0.0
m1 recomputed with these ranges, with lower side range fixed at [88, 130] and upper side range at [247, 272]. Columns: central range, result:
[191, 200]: 1.2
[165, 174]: 1.3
